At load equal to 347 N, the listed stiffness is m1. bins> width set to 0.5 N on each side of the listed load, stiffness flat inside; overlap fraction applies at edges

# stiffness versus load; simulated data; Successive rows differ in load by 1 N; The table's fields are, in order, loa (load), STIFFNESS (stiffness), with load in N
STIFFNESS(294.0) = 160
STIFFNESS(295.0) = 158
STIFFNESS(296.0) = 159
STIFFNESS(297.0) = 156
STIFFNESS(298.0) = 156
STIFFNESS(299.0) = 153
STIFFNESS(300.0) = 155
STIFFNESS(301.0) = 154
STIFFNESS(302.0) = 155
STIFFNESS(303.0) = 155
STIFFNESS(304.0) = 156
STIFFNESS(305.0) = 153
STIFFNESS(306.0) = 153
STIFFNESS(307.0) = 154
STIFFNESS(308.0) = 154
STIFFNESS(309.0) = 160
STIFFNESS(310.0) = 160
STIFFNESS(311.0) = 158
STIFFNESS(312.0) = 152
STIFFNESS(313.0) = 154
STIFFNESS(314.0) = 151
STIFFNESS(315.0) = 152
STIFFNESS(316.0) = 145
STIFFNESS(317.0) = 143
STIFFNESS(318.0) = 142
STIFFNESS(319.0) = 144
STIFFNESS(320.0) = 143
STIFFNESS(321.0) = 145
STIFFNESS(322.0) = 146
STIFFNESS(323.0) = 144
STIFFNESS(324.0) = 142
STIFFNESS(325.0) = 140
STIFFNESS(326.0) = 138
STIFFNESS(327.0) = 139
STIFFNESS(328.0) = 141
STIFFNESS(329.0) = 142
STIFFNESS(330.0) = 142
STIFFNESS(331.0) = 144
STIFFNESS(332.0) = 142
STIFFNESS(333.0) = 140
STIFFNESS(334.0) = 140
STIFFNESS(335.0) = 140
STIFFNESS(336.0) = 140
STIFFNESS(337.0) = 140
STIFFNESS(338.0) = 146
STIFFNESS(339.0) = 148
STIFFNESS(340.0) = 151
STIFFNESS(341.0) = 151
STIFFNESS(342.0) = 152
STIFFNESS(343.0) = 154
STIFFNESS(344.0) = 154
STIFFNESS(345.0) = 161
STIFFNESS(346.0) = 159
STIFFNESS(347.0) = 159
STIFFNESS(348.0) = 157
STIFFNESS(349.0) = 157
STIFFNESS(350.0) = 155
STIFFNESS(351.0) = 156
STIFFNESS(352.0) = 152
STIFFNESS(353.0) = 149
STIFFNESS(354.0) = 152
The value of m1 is 159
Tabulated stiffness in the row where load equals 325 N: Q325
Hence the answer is 140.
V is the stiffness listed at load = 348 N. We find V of 157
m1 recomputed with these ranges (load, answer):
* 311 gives 158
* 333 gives 140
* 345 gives 161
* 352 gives 152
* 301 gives 154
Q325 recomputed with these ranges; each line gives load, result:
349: 157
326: 138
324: 142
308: 154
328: 141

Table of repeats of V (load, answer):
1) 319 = 144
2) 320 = 143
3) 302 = 155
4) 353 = 149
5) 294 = 160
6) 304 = 156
